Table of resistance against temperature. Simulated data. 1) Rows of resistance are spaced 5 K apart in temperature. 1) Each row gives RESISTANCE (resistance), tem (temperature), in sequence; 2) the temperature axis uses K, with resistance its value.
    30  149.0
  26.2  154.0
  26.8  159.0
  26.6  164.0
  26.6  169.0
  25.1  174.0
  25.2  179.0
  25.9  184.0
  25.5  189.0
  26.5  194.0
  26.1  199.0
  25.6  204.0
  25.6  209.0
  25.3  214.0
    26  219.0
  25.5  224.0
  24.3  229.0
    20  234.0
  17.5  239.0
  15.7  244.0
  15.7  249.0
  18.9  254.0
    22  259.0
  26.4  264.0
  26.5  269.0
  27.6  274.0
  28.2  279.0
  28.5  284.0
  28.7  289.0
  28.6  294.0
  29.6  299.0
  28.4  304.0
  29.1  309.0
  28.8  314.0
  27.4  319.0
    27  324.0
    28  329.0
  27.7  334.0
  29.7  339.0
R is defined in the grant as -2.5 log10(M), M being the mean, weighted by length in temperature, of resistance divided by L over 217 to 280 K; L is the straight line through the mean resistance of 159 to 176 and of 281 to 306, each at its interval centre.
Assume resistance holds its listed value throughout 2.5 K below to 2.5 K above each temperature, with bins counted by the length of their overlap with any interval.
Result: 0.23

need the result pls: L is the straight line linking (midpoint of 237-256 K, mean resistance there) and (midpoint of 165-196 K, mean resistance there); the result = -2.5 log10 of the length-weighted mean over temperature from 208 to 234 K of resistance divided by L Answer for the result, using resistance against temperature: -0.22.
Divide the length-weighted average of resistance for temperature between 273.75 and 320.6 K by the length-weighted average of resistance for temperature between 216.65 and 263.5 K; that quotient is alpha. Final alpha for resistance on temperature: 1.4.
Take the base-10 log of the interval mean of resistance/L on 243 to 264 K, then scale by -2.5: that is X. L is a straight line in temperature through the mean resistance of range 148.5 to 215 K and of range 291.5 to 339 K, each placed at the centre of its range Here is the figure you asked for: 0.38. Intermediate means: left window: 26.1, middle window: 19.2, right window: 28.4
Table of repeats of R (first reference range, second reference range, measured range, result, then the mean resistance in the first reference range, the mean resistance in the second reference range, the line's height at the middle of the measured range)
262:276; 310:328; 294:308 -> -0.06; 26.8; 27.9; 27.5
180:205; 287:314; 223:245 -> 0.29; 25.9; 28.9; 27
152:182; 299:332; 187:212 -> 0.03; 26.1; 28.2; 26.5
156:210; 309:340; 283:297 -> -0.04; 26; 28.1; 27.6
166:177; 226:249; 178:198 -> -0.07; 25.9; 19.1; 24.2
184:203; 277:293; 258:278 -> 0.08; 26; 28.5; 28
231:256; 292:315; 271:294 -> -0.13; 17.7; 28.9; 25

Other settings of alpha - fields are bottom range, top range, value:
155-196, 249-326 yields 1.03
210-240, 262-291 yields 1.18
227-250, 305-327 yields 1.50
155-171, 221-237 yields 0.87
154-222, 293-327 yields 1.10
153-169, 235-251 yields 0.63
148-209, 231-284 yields 0.85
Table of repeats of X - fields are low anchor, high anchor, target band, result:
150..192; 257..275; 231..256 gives 0.41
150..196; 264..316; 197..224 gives 0.05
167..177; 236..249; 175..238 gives -0.18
